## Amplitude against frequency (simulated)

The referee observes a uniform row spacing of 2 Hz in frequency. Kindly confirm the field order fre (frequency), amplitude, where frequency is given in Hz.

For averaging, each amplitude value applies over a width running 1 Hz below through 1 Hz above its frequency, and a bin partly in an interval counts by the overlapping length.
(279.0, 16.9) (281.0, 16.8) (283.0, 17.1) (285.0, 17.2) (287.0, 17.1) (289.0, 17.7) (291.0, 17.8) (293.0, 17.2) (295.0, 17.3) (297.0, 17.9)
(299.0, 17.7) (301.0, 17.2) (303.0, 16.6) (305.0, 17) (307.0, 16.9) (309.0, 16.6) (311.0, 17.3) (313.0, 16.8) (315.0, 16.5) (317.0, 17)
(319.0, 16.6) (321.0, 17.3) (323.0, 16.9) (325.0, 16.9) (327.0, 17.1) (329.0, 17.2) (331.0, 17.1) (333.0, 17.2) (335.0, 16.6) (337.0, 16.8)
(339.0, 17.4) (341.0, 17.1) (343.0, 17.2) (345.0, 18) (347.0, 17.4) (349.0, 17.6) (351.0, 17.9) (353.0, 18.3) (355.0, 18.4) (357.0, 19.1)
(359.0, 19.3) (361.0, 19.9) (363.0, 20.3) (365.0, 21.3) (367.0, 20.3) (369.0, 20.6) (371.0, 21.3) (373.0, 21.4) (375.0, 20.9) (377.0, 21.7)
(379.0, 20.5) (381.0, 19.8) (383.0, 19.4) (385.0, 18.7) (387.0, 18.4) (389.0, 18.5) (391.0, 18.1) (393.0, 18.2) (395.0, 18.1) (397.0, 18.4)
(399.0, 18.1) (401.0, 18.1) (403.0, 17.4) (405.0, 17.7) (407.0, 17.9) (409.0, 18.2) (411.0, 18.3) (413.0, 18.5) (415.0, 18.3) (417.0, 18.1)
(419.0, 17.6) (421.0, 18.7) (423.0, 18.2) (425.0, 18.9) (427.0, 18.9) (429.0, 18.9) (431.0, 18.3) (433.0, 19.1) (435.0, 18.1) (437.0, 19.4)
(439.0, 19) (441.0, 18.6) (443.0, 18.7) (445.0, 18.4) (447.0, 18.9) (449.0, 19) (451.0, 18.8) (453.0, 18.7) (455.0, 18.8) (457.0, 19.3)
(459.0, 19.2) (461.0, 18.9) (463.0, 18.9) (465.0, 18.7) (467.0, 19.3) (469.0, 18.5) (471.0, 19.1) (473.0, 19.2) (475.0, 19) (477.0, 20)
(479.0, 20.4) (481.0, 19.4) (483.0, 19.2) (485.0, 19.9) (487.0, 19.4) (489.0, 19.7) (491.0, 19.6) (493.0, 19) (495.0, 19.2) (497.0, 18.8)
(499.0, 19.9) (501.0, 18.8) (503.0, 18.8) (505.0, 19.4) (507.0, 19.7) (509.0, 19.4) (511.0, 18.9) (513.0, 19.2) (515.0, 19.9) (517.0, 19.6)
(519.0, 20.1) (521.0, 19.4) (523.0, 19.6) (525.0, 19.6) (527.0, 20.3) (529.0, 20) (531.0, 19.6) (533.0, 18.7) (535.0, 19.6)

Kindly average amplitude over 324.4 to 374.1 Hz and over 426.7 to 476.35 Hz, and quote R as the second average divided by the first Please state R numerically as 1.0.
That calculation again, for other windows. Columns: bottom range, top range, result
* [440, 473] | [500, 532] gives 1.03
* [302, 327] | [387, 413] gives 1.07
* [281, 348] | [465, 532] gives 1.13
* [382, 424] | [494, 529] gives 1.07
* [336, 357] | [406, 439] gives 1.05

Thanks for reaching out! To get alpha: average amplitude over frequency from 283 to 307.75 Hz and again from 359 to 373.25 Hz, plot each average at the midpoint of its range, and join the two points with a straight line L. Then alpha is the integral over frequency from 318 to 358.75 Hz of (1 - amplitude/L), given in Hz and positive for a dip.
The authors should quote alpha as 3.9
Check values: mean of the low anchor 17.3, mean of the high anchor 20.6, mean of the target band 17.4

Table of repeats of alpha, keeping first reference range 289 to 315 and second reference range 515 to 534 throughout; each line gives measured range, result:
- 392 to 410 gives 0.3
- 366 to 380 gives -2.3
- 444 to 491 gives -0.3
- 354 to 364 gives -0.9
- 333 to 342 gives 0.3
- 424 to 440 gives -0.2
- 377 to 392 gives -0.9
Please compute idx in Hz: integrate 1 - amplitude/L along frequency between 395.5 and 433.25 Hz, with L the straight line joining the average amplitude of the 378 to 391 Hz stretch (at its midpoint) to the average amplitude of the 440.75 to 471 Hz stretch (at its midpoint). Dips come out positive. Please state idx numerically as 1.5 Hz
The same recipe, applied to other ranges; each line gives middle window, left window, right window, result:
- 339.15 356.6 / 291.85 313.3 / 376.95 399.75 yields 0.3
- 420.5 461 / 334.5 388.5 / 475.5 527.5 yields 1.1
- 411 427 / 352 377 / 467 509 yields 1.2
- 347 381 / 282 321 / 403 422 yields -4.2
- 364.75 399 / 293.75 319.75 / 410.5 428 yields -3.3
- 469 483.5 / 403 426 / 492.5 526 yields -0.3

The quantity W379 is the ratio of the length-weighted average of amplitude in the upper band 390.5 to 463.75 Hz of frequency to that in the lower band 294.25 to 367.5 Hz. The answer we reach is 1.0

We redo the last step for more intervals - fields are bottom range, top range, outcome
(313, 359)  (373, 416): 1.08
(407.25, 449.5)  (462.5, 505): 1.04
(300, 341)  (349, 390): 1.16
